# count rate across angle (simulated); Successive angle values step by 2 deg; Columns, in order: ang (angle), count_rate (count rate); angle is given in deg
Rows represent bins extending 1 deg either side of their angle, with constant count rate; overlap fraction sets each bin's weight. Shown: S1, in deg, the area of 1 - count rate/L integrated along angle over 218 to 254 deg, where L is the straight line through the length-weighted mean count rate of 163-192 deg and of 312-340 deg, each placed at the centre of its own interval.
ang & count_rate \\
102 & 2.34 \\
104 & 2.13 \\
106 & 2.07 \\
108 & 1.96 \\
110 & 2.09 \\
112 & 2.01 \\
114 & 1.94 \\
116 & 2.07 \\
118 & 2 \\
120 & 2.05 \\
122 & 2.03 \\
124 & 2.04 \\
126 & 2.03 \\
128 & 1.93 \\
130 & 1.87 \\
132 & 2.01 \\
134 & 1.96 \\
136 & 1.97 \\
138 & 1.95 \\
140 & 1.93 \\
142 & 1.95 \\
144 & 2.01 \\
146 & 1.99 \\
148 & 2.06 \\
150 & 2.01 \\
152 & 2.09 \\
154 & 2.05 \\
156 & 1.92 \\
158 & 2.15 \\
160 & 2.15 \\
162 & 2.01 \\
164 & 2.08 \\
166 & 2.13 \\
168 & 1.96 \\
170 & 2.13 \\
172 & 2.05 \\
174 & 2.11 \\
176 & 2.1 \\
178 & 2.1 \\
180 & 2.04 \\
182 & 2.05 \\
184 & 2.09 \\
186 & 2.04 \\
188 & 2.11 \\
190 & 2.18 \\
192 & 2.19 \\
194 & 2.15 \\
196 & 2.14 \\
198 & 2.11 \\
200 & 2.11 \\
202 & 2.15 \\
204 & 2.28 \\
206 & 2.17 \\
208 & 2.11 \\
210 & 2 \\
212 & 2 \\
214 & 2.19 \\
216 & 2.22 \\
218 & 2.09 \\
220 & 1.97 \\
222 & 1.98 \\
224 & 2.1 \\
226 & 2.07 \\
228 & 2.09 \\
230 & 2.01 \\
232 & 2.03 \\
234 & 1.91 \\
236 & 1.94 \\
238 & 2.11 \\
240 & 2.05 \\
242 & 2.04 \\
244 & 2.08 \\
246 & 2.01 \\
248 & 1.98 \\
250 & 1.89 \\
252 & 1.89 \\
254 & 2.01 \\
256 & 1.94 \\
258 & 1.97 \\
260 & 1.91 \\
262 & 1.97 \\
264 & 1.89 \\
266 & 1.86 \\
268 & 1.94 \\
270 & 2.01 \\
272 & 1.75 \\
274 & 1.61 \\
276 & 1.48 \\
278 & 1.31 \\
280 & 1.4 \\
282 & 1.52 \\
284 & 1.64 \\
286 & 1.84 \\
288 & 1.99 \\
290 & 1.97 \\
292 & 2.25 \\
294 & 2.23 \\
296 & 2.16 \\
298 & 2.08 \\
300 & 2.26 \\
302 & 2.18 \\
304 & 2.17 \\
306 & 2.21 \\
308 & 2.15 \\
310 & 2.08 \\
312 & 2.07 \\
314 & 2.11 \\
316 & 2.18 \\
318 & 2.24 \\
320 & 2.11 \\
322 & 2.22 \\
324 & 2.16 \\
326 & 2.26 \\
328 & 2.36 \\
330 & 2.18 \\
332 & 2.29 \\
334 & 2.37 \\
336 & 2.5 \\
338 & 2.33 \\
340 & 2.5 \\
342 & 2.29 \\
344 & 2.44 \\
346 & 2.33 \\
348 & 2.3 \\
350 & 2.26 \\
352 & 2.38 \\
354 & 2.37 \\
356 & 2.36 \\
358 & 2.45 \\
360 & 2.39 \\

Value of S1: 2.4 deg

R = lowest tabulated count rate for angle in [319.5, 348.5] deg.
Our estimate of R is 2.11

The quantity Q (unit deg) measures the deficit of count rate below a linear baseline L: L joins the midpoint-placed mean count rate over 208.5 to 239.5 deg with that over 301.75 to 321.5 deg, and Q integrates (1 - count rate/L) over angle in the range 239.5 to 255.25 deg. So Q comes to 0.6 deg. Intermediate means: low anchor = 2.05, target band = 1.99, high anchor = 2.15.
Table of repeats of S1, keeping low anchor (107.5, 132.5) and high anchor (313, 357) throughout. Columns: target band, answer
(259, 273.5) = 2.0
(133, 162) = 0.4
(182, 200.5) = -0.2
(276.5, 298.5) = 3.9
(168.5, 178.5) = -0.1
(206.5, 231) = 0.8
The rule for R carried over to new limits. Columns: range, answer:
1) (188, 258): 1.89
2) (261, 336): 1.31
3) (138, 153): 1.93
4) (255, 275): 1.61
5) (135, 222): 1.92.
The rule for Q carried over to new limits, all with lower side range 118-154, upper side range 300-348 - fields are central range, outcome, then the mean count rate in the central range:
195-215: -0.36 deg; 2.13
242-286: 7.08 deg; 1.82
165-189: -0.30 deg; 2.08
